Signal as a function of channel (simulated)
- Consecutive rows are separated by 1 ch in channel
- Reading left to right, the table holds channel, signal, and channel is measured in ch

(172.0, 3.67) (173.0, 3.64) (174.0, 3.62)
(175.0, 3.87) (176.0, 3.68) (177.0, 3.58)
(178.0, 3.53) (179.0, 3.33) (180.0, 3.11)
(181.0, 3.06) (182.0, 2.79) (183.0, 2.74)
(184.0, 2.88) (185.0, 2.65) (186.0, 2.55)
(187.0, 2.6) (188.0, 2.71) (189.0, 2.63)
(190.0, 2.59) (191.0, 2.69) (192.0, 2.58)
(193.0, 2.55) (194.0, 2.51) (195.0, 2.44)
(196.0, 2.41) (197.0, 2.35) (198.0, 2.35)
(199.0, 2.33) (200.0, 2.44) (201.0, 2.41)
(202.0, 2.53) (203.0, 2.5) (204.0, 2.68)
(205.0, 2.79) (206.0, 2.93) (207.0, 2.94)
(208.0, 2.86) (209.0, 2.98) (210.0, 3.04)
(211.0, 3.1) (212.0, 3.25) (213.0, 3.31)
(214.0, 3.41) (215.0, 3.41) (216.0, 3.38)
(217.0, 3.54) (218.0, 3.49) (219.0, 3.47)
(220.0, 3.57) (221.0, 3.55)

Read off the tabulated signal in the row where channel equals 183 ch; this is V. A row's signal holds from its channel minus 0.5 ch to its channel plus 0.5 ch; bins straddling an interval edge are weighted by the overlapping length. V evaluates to 2.74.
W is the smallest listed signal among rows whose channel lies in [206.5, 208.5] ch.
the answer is 2.86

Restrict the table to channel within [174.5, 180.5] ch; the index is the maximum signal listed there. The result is 3.87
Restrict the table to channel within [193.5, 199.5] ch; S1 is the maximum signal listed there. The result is 2.51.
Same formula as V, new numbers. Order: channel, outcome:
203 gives 2.5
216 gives 3.38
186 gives 2.55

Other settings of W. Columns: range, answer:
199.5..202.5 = 2.41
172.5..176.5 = 3.62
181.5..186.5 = 2.55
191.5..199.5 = 2.33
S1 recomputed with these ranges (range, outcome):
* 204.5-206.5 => 2.93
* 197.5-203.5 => 2.53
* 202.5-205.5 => 2.79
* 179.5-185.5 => 3.11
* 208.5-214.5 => 3.41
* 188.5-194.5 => 2.69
